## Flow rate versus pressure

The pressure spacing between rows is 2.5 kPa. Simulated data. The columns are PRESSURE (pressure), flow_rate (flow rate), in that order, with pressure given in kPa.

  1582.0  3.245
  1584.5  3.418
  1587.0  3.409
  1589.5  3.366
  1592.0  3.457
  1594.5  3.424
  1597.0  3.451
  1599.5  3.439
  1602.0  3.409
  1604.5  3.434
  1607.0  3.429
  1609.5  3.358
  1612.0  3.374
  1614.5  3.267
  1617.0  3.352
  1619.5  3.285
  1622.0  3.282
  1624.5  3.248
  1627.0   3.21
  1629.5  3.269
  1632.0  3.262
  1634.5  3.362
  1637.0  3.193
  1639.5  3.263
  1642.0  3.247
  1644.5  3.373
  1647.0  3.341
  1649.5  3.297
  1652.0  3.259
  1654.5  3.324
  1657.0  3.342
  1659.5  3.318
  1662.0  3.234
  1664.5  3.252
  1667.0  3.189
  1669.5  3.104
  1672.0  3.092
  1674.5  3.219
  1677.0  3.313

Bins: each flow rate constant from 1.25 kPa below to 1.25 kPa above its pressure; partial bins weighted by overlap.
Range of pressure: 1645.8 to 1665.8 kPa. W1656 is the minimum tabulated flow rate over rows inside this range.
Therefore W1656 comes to 3.234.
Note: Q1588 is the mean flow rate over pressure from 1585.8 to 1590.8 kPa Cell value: 3.39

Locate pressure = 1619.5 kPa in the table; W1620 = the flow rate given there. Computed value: 3.285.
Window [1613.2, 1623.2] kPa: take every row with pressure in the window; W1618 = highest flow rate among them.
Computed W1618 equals 3.352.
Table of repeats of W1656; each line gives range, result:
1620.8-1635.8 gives 3.21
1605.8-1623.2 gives 3.267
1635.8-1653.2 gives 3.193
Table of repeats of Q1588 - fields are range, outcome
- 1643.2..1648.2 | 3.36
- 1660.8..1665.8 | 3.24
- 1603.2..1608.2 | 3.43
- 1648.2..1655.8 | 3.29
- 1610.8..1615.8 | 3.32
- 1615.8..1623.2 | 3.31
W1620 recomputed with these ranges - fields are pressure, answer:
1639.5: 3.263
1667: 3.189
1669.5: 3.104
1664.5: 3.252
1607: 3.429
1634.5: 3.362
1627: 3.21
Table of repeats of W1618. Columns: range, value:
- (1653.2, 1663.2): 3.342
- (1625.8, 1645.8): 3.373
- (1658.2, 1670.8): 3.318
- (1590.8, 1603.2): 3.457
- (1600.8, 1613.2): 3.434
